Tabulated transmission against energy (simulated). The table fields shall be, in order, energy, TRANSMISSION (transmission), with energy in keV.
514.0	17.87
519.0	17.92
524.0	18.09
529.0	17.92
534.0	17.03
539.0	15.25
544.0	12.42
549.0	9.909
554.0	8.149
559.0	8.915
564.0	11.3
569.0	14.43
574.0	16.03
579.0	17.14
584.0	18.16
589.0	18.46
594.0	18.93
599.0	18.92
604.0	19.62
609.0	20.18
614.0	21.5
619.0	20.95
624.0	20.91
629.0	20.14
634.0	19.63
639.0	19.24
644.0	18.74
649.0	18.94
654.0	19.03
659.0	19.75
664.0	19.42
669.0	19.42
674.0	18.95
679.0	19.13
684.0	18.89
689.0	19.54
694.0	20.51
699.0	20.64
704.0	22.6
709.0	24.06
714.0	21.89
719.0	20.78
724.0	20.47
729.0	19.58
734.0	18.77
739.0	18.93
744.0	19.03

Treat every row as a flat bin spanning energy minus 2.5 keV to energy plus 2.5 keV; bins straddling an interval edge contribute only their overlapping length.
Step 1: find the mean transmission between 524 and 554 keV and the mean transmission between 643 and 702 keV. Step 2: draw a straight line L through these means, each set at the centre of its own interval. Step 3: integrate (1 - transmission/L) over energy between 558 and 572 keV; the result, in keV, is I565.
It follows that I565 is 3.0 keV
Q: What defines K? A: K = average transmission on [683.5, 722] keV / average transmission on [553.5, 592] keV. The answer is 1.5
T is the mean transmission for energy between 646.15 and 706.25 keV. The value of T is 19.7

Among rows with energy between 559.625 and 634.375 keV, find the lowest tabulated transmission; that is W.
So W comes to 11.3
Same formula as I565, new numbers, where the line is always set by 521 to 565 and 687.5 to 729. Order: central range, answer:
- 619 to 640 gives -3.23 keV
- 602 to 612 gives -2.19 keV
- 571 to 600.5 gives -4.69 keV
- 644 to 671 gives -0.64 keV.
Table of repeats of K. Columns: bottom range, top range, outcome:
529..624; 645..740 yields 1.24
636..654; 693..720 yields 1.15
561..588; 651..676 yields 1.25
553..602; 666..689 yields 1.25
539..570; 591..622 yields 1.81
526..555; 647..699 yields 1.41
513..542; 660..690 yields 1.12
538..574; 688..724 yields 1.84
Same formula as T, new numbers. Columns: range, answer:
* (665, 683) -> 19.2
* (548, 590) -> 13.6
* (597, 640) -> 20.2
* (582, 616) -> 19.4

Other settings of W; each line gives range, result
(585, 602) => 18.46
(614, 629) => 20.14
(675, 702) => 18.89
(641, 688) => 18.74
